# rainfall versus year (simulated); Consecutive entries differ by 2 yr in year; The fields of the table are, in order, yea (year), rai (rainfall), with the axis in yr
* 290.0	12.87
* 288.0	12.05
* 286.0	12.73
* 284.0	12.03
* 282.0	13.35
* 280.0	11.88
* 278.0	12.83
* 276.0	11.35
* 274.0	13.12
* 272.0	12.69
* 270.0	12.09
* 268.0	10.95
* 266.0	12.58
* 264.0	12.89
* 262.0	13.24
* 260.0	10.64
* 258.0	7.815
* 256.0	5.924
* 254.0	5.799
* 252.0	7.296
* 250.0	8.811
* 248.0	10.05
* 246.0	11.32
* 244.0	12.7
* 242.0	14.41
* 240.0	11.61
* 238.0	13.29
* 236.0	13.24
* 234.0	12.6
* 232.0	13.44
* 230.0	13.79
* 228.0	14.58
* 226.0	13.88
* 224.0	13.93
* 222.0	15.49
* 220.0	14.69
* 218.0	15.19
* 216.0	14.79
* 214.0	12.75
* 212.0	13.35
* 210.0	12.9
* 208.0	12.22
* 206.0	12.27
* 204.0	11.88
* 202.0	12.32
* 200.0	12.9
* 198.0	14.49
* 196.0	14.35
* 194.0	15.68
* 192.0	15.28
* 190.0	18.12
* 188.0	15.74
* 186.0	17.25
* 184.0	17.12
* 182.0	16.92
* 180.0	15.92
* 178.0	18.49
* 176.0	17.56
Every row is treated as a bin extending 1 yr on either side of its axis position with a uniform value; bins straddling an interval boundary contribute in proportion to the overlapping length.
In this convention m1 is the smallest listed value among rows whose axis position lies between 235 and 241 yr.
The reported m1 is 11.61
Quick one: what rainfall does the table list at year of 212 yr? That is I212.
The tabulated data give 13.35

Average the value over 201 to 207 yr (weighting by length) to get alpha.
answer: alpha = 12.2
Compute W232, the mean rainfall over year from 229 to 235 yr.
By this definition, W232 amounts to 13.3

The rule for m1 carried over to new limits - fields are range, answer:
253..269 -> 5.799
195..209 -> 11.88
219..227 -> 13.88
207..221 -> 12.22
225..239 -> 12.6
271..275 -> 12.69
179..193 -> 15.28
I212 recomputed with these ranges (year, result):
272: 12.69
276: 11.35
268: 10.95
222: 15.49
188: 15.74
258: 7.815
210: 12.9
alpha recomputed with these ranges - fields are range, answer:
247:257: 7.58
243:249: 11.4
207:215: 12.8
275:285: 12.3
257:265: 11.1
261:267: 12.9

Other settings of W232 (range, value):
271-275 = 12.9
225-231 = 14.1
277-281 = 12.4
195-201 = 13.9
